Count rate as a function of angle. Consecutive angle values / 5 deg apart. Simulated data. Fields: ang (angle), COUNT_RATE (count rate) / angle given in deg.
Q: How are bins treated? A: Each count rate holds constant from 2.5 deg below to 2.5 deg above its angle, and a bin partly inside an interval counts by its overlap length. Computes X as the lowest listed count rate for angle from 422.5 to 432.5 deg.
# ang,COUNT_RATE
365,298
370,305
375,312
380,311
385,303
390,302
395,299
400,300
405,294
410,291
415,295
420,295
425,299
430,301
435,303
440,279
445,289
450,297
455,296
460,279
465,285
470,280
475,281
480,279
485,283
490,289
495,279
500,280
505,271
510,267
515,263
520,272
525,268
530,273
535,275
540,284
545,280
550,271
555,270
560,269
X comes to 299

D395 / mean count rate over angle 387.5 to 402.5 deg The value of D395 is 300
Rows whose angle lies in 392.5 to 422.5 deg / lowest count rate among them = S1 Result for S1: 291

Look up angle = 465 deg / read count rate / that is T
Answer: 285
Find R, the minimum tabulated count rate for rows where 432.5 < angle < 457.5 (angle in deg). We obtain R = 279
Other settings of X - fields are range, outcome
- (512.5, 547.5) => 263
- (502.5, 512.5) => 267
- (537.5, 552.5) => 271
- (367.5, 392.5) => 302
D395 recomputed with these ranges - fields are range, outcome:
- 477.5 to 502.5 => 282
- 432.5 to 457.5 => 293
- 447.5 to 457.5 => 296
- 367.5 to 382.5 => 309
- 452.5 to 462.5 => 288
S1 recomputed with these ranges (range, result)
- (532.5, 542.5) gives 275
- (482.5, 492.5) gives 283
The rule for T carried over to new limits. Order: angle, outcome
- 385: 303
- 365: 298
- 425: 299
